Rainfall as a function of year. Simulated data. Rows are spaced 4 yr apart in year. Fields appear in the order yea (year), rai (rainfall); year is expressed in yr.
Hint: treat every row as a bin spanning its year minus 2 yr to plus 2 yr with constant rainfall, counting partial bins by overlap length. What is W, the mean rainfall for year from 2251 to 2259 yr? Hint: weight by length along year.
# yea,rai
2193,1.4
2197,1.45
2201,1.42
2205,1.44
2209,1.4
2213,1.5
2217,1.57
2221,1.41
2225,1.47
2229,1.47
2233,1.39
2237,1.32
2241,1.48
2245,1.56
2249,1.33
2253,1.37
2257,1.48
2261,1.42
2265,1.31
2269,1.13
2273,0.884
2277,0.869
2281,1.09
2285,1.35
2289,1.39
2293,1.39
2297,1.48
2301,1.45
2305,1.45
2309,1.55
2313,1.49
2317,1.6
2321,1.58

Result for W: 1.43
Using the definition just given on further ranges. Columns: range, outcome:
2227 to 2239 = 1.39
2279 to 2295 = 1.31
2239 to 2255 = 1.44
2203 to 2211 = 1.42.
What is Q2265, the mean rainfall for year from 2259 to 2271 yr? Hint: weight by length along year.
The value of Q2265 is 1.29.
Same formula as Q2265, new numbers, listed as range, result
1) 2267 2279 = 0.961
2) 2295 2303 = 1.46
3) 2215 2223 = 1.49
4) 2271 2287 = 1.05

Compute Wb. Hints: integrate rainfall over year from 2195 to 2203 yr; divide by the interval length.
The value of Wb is 1.44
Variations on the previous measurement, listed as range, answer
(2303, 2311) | 1.5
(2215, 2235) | 1.46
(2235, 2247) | 1.45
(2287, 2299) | 1.42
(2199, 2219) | 1.47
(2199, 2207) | 1.43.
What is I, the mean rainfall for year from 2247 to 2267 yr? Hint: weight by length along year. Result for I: 1.38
